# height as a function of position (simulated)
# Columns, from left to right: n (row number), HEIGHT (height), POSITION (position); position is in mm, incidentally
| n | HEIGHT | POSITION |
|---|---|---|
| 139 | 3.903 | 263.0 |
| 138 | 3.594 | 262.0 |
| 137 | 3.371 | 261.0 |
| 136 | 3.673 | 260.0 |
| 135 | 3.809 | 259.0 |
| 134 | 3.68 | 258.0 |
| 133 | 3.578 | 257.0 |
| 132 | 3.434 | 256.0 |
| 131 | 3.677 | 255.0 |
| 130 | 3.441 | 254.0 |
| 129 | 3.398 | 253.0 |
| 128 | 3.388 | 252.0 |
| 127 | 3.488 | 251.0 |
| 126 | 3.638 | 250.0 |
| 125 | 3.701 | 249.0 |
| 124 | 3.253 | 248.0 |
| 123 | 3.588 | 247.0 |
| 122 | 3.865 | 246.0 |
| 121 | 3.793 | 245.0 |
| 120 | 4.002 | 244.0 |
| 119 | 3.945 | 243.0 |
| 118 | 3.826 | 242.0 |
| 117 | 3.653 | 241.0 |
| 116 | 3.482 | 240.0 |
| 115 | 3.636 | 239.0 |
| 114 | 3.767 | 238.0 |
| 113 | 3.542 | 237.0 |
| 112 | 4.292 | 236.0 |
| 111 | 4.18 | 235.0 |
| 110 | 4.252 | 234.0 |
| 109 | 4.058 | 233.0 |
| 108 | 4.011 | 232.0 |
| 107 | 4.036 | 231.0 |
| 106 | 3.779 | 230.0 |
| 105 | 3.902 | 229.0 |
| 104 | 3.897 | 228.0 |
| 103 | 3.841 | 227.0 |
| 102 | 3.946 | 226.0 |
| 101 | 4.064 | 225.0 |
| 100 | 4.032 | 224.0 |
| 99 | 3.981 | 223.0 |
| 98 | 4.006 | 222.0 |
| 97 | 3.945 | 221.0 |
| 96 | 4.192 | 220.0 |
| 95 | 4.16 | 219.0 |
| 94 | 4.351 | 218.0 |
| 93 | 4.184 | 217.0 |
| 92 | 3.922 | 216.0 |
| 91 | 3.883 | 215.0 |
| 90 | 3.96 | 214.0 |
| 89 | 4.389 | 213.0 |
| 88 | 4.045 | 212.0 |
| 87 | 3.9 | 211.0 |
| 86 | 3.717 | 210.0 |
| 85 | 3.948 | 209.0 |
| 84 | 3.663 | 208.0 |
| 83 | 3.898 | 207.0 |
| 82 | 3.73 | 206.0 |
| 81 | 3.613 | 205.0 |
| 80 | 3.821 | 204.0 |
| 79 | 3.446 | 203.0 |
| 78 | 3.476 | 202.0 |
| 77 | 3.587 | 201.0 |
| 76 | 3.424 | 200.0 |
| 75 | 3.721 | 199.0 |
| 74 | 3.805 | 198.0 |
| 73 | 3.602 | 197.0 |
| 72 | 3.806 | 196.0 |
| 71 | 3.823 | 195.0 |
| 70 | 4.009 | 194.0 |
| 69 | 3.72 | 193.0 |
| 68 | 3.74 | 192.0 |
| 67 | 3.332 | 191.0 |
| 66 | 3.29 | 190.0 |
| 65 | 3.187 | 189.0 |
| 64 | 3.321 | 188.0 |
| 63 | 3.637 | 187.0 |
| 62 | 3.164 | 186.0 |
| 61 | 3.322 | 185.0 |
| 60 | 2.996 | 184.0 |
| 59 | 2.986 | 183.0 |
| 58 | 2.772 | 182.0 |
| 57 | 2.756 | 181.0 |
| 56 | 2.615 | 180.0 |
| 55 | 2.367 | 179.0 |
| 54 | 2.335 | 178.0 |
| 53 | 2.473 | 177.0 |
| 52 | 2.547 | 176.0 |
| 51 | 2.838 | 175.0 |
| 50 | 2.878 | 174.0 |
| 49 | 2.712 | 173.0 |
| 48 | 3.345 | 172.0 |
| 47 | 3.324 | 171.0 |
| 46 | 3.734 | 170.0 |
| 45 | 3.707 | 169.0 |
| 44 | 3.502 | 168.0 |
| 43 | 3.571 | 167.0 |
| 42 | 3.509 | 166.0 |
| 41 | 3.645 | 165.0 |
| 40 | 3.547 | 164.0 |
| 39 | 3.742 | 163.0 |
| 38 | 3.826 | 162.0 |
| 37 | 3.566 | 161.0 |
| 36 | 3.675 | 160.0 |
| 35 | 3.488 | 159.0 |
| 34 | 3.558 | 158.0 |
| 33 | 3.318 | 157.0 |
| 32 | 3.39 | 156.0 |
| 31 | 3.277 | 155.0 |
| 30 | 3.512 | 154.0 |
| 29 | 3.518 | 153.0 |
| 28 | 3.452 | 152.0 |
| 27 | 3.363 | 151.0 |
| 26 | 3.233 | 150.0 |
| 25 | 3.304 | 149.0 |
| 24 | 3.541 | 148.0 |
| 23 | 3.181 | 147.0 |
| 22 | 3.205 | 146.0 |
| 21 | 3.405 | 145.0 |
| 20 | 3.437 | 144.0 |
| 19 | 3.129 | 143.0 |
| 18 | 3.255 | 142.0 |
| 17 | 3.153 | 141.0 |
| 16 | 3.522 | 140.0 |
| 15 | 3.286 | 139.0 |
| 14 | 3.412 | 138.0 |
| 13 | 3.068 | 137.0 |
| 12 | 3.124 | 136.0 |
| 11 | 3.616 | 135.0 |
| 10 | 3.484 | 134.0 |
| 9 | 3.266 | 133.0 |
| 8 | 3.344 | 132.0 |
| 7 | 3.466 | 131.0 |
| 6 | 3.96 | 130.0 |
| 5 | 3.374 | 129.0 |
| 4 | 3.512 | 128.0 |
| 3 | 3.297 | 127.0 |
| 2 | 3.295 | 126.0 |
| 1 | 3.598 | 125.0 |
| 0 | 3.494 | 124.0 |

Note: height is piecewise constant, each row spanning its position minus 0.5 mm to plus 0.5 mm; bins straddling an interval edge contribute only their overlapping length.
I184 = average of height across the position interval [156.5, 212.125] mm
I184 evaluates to 3.41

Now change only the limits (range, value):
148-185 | 3.24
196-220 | 3.84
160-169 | 3.62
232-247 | 3.87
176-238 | 3.66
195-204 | 3.63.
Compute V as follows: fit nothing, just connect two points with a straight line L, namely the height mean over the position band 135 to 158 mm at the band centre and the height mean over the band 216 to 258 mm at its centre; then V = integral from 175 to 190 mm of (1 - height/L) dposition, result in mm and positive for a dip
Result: 2.7 mm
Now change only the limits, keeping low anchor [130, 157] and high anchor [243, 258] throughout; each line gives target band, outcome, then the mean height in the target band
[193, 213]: -1.5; 3.75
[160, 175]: -0.2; 3.46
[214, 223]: -1.4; 4.07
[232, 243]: -0.9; 3.88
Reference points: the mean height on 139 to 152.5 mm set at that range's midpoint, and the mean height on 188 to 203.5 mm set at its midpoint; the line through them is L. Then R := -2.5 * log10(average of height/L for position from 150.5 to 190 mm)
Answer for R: 0.07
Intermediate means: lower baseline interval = 3.32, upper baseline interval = 3.59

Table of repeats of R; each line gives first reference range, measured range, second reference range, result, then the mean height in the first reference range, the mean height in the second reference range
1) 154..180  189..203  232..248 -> -0.037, 3.27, 3.84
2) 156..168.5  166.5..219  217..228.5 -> 0.105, 3.57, 4.04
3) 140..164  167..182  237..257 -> 0.174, 3.42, 3.63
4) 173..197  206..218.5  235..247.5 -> -0.153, 3.13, 3.8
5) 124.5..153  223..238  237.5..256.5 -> -0.112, 3.37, 3.63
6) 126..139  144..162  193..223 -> 0.032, 3.4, 3.86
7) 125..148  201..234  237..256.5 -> -0.108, 3.36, 3.63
